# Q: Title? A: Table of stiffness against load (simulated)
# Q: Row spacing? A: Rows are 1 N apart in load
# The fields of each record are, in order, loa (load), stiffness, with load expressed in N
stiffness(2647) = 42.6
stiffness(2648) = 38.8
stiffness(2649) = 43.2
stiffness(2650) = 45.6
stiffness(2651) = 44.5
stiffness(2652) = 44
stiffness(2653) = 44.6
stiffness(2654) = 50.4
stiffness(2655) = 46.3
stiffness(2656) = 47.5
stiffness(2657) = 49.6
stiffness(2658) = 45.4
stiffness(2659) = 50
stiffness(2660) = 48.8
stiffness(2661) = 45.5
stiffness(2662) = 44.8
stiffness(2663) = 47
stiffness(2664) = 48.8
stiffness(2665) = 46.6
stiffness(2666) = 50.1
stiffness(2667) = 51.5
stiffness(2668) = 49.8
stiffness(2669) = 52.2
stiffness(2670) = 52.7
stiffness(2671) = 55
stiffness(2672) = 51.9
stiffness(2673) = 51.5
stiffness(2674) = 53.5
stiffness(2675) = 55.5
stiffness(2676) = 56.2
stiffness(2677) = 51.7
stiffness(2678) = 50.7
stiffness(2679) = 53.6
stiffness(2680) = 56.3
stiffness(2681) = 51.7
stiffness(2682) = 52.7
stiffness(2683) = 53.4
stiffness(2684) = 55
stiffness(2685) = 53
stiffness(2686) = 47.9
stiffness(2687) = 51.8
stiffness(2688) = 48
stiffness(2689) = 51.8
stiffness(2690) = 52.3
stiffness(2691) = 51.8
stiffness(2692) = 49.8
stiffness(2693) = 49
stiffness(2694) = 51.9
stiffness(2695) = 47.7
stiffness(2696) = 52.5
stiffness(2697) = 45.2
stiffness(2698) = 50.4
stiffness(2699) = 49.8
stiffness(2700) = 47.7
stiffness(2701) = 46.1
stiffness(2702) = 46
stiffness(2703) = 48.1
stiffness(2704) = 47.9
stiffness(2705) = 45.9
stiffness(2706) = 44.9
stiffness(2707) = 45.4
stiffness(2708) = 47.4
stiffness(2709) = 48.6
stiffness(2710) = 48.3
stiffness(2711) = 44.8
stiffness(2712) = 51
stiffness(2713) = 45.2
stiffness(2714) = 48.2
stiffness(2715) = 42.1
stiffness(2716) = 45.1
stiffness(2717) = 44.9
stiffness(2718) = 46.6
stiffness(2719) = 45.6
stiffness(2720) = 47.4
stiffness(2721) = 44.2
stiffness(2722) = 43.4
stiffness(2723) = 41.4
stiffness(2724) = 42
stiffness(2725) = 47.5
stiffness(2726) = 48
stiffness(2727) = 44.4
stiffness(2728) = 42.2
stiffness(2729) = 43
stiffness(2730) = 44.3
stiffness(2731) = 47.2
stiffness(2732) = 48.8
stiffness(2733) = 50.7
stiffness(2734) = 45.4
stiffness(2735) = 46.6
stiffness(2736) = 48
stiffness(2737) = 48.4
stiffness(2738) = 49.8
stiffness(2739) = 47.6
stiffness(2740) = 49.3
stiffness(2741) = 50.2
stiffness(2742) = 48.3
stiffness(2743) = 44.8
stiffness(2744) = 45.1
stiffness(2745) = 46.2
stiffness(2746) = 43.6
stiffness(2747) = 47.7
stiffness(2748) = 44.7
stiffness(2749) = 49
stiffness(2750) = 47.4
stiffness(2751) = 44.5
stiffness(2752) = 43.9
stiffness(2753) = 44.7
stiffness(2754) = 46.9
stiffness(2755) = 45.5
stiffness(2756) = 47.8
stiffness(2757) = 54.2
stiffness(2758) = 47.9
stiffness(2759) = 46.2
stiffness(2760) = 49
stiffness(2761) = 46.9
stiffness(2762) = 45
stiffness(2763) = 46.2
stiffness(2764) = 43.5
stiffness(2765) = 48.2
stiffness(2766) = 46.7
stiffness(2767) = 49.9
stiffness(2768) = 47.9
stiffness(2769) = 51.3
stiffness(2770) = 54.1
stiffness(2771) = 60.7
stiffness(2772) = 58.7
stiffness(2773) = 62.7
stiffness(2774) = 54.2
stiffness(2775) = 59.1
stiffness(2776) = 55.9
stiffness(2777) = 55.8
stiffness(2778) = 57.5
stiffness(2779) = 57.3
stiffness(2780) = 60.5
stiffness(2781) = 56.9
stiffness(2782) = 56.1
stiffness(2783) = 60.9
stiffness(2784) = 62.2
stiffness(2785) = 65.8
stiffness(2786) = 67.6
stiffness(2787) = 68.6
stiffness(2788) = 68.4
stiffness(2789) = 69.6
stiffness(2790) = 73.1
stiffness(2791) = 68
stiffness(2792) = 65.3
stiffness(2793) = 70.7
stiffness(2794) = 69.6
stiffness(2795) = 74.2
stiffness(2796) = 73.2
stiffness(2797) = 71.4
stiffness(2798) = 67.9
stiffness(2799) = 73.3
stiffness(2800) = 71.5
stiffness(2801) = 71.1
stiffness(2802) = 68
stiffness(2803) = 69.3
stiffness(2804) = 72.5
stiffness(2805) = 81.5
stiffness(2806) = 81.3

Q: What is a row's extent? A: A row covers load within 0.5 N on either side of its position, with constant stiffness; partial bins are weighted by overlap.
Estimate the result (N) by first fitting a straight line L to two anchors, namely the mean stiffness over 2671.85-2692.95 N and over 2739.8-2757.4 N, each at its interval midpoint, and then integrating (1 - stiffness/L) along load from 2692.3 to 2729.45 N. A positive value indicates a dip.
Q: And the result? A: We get 2.6 N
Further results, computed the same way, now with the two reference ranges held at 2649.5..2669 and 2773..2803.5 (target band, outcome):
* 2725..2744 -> 3.6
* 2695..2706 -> 1.1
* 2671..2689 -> -0.8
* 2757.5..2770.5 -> 3.0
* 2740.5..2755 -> 3.3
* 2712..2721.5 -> 1.7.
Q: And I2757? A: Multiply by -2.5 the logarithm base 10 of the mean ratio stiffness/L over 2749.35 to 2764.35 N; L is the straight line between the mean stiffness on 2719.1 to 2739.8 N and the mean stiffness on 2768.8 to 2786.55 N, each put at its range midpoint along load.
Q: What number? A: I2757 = 0.14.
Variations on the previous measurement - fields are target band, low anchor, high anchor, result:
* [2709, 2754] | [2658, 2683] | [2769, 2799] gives 0.24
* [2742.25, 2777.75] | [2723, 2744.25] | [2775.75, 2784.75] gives 0.08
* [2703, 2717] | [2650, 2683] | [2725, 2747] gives 0.03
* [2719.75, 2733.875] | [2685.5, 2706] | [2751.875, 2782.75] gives 0.11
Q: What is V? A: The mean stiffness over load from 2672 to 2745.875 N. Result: 48.3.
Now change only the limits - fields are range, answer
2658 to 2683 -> 51.1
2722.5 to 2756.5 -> 46.3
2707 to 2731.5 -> 45.5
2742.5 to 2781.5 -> 50.2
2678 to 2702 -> 50.7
